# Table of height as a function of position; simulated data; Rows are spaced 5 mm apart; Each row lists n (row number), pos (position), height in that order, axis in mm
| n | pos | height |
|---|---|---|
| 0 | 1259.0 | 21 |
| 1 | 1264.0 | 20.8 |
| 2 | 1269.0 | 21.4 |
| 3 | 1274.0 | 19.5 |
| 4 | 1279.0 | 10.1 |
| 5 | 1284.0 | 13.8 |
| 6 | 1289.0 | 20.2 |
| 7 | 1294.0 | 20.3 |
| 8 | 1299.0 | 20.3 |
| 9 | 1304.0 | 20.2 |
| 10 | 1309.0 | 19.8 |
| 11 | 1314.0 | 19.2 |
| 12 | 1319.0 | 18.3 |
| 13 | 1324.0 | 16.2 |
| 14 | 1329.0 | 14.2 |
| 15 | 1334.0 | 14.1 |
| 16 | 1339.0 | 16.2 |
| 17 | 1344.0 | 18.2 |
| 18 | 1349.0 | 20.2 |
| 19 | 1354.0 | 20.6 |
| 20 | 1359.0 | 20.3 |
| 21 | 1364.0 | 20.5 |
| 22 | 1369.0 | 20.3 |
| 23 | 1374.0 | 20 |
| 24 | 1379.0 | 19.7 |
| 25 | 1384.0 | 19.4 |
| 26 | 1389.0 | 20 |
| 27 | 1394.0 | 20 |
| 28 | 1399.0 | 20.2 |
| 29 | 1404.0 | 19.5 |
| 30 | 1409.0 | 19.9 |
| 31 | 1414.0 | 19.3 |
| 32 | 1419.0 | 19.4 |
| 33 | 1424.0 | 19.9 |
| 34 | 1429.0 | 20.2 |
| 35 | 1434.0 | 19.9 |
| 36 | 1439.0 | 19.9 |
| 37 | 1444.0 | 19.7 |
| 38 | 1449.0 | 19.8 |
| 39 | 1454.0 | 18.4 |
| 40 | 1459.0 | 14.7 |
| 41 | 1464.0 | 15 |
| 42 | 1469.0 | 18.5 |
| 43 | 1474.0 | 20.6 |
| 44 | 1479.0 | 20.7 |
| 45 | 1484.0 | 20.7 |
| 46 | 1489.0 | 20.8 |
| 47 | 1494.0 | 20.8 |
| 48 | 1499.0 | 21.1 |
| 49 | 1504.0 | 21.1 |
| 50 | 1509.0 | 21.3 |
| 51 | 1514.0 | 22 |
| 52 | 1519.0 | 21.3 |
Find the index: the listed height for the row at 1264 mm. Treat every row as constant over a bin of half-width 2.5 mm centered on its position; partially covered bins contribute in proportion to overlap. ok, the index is 20.8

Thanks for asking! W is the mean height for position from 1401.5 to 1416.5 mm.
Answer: 19.6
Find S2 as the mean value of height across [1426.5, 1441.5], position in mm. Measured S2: 20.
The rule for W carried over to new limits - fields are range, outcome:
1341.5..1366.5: 20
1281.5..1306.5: 19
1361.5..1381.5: 20.1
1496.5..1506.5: 21.1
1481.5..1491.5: 20.8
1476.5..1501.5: 20.8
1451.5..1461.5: 16.6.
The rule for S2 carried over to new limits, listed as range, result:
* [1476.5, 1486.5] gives 20.7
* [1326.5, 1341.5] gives 14.8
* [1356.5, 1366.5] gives 20.4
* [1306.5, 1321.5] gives 19.1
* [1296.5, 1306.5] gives 20.2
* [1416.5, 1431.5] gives 19.8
